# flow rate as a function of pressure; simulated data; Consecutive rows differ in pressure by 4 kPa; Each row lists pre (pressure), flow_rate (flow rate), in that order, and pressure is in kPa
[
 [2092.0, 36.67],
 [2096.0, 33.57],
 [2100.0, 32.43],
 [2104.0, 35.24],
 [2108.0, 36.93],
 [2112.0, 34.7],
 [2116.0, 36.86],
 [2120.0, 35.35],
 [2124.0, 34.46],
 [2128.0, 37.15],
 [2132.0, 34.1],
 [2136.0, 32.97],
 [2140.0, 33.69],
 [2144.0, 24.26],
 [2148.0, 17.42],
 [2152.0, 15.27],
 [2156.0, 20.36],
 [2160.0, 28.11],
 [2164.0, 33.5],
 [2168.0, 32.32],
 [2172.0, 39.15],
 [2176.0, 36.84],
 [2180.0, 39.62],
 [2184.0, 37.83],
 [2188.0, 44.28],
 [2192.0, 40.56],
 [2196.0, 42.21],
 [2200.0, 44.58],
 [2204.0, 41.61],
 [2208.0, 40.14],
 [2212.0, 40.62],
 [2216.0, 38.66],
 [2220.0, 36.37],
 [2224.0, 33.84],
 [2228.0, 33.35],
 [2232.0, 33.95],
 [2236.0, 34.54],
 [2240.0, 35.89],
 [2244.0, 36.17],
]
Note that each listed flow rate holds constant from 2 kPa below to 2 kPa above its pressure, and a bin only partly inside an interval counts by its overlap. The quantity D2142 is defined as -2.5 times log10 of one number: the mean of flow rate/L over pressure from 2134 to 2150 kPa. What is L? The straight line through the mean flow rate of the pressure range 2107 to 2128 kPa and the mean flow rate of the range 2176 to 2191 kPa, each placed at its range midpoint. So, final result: 0.35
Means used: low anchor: 35.7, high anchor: 40.1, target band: 27.1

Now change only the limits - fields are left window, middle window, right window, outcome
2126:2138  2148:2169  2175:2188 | 0.44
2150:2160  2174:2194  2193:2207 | -0.16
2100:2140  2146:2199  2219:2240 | 0.05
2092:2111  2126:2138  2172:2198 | 0.06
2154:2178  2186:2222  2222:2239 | -0.23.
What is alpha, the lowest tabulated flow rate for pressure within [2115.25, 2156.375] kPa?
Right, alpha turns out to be 15.27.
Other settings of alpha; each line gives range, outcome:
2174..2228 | 33.35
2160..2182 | 28.11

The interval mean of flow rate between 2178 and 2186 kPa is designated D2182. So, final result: 38.7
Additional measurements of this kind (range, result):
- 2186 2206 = 42.6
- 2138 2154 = 22.7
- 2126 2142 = 34.5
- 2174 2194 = 39.8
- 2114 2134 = 35.6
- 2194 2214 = 41.8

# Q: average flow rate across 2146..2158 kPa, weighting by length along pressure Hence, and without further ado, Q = 17.7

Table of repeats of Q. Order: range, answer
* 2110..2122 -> 35.6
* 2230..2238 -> 34.2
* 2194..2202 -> 43.4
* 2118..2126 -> 34.9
